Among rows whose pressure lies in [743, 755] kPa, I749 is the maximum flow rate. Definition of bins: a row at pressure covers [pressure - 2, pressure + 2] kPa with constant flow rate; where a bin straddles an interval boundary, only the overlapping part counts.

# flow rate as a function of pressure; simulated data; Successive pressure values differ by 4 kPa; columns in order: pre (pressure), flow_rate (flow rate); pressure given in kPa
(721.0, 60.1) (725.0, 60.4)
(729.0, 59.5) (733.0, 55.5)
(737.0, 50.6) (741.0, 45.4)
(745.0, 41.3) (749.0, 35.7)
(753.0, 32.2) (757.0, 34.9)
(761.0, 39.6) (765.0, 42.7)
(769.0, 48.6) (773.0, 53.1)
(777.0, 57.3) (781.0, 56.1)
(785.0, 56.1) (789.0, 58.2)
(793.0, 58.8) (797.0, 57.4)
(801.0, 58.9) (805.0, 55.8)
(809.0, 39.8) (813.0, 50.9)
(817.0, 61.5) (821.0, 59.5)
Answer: 41.3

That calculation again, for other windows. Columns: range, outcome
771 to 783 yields 57.3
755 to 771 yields 48.6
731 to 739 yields 55.5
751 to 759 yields 34.9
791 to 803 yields 58.9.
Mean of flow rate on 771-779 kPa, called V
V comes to 55.2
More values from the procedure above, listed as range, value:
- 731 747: 48.2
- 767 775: 50.9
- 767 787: 54.2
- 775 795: 57.3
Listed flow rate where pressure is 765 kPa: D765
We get 42.7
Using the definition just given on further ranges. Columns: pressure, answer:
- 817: 61.5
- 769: 48.6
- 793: 58.8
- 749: 35.7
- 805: 55.8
